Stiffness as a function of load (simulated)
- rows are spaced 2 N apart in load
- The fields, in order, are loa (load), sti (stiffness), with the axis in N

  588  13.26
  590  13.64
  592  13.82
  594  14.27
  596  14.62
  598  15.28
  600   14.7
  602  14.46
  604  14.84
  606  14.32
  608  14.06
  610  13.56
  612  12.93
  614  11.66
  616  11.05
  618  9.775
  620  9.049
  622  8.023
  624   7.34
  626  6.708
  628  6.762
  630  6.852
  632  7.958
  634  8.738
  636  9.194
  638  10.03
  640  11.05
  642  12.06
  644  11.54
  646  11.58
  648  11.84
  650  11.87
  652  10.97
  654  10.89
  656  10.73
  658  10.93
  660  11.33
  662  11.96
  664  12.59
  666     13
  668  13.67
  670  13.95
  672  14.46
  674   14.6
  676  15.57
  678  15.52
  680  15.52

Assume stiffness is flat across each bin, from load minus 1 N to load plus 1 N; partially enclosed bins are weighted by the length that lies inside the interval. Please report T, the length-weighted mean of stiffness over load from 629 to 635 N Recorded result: 7.85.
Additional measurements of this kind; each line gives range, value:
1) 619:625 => 8.14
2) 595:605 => 14.8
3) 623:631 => 6.92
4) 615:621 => 9.96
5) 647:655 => 11.4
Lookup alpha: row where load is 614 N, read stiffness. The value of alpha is 11.66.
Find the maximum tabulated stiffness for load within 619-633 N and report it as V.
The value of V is 9.049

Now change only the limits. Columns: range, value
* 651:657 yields 10.97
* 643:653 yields 11.87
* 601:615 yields 14.84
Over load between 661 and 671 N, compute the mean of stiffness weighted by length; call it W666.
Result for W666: 13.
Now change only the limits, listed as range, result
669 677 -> 14.6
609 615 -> 12.7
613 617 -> 11.4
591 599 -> 14.5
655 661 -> 11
